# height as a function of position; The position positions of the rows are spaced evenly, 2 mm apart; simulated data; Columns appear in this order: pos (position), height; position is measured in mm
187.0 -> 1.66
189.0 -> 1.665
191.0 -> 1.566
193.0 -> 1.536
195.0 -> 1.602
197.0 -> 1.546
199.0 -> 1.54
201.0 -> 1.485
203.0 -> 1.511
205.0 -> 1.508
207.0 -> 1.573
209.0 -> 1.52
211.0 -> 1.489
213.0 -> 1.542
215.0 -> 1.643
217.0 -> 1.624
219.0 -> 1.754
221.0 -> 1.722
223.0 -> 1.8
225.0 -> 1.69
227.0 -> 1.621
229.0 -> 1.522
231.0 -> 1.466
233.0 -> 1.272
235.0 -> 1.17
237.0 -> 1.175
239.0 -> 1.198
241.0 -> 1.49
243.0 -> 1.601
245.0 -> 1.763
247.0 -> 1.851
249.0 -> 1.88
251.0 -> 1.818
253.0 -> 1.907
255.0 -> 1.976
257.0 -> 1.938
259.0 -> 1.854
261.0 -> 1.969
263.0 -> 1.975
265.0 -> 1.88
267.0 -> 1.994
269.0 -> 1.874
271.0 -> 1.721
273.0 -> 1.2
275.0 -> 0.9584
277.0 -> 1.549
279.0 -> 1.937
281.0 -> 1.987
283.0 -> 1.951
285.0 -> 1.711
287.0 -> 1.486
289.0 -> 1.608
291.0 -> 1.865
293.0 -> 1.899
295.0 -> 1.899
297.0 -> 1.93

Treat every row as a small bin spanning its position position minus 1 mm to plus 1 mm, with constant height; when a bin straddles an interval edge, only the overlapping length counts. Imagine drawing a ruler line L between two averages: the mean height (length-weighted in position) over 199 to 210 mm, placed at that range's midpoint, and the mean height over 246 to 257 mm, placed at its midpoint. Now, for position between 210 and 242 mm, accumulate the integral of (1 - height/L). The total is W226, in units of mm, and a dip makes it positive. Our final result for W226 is 3.2 mm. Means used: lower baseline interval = 1.52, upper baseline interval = 1.89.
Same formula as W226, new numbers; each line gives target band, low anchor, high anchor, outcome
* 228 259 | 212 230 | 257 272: 3.1 mm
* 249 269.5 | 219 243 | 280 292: -3.6 mm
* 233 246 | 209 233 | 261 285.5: 2.1 mm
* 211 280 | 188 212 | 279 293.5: 0.9 mm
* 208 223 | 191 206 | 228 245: -1.6 mm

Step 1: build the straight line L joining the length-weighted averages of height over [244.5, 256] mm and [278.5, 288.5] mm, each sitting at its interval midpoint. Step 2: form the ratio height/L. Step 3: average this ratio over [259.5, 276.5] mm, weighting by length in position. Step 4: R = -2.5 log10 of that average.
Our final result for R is 0.08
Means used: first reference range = 1.87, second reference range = 1.8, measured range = 1.7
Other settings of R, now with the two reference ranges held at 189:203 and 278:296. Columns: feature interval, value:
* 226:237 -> 0.190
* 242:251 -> -0.050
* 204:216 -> 0.032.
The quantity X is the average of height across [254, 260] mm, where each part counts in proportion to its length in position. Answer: 1.92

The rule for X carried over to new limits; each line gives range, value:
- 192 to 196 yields 1.57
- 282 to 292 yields 1.72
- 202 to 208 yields 1.53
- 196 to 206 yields 1.52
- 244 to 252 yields 1.83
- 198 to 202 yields 1.51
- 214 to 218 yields 1.63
